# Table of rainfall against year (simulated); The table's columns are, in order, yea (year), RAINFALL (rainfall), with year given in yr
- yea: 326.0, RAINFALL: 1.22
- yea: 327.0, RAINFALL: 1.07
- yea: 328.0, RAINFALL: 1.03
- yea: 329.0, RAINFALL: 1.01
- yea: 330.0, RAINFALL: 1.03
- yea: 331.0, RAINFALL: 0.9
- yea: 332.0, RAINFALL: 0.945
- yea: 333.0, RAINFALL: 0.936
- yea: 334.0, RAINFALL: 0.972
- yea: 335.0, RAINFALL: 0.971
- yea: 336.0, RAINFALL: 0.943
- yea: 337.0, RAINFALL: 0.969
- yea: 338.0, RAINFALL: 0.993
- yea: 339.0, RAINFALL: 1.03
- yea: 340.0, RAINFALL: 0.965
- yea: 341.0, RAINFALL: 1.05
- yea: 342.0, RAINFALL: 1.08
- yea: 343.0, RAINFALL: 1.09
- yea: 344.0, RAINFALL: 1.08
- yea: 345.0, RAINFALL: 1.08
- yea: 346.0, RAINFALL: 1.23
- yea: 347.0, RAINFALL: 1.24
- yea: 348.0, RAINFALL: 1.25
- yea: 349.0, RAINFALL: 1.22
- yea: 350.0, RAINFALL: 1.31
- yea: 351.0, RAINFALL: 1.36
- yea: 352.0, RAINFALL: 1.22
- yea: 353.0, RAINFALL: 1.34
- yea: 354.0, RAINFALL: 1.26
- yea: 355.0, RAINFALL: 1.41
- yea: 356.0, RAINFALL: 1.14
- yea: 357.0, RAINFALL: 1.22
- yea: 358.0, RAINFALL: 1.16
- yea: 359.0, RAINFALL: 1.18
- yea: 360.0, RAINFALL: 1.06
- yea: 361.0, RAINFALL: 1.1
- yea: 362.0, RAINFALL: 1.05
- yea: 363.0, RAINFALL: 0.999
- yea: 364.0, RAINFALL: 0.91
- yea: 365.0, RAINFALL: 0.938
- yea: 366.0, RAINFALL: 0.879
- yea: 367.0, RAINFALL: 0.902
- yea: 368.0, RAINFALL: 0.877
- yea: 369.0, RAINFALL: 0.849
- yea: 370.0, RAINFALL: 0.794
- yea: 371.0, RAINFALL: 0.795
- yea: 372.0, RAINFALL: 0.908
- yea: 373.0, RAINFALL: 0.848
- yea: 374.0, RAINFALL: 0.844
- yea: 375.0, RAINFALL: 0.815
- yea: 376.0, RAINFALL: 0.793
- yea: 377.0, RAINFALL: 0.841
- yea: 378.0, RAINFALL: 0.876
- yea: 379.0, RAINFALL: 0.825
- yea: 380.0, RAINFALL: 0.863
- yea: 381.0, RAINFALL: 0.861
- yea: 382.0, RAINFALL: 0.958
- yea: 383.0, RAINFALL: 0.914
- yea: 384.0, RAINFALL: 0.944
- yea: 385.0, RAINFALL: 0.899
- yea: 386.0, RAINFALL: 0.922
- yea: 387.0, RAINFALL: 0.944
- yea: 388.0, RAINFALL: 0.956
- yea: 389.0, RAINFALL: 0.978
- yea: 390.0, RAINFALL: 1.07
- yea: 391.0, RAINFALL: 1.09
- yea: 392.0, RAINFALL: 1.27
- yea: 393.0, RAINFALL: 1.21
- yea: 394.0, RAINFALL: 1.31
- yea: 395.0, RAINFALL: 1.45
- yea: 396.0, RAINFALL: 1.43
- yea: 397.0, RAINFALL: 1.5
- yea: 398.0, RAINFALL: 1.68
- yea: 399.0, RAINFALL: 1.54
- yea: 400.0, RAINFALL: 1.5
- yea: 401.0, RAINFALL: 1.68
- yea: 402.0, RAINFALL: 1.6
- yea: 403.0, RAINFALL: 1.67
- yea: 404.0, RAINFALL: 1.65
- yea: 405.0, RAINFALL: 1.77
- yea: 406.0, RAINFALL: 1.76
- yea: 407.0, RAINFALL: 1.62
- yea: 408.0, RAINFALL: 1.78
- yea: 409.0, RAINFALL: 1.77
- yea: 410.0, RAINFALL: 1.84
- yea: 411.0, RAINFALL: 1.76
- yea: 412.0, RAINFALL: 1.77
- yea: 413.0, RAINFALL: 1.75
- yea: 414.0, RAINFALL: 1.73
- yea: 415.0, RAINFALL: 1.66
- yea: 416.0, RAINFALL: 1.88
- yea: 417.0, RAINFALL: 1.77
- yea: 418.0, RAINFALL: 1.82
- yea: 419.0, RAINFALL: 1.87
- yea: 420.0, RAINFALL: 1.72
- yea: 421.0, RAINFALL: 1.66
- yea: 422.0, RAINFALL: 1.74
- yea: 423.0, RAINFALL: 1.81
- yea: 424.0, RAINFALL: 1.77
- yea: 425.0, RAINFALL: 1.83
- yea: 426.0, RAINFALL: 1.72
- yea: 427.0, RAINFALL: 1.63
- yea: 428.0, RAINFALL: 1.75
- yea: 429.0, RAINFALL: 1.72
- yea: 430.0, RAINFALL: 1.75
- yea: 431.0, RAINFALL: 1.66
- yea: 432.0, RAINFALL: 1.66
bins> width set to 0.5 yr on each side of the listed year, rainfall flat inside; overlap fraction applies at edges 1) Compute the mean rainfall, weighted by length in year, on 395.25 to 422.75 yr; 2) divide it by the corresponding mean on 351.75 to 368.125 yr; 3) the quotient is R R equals 1.55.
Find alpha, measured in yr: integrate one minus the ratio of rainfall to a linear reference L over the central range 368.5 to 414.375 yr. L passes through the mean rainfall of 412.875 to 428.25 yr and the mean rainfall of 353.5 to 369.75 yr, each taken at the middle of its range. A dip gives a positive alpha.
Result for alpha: 6.0 yr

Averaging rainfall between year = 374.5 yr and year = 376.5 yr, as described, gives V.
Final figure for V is 0.804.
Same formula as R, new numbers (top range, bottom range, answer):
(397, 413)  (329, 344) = 1.70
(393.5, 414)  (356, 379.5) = 1.75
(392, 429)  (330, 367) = 1.53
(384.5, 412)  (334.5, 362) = 1.26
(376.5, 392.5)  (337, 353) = 0.83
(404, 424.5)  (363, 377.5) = 2.04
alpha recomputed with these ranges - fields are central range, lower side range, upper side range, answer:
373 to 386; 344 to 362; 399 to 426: 5.17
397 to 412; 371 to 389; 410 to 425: -2.30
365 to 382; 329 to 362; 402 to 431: 6.33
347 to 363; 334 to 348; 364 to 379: -4.07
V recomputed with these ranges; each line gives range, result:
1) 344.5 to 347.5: 1.18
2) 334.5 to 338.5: 0.969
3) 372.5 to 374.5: 0.846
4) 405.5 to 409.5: 1.73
